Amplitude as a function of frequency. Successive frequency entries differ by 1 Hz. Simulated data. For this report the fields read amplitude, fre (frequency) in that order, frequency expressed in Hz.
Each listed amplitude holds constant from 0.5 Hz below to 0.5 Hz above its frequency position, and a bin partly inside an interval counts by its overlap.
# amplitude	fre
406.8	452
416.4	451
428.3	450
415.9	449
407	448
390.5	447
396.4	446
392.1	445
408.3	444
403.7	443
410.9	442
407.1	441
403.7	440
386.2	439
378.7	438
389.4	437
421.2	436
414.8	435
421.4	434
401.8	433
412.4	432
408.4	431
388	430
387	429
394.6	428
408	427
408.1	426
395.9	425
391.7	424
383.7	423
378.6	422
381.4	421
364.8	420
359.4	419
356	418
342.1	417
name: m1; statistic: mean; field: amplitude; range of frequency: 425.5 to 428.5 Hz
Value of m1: 404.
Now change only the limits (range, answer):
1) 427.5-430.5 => 390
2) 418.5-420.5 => 362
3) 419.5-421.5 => 373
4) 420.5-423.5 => 381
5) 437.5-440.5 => 390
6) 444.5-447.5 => 393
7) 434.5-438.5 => 401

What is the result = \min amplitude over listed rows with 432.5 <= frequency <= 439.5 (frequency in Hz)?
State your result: 378.7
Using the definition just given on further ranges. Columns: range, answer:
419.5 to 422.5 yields 364.8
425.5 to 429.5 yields 387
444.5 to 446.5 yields 392.1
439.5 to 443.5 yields 403.7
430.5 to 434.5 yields 401.8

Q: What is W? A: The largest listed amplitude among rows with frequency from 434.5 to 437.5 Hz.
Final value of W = 421.2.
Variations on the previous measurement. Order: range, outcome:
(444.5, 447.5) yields 396.4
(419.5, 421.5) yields 381.4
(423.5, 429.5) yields 408.1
